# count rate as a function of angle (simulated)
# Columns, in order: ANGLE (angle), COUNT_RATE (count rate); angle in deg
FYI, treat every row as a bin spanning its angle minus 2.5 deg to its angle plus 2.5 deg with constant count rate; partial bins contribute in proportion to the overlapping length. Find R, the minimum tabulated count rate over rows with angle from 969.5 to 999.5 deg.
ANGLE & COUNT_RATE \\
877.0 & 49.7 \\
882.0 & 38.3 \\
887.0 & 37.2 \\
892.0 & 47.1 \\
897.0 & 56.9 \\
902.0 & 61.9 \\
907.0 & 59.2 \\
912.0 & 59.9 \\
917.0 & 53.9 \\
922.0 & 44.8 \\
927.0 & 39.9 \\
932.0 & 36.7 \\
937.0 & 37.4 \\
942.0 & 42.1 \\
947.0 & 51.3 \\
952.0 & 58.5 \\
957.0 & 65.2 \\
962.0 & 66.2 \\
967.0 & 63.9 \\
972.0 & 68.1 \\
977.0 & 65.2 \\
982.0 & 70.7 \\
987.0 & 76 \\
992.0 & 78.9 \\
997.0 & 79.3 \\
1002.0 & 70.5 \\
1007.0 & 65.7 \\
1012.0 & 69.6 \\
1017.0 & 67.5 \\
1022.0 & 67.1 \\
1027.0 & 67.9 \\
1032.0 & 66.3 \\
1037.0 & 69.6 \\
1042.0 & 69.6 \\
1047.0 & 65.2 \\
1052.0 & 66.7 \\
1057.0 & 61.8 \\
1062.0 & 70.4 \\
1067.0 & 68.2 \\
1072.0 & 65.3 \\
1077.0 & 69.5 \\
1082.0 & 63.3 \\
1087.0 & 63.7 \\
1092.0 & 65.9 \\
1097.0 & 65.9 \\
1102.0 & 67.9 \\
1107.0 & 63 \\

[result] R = 65.2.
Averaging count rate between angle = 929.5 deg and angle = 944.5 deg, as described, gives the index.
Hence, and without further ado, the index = 38.7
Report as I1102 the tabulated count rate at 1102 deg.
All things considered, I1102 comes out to 67.9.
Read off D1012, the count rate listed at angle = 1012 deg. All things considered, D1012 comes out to 69.6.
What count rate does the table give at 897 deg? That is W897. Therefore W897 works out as 56.9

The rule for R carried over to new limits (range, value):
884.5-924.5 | 37.2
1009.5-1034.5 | 66.3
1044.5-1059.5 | 61.8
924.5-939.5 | 36.7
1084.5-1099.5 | 63.7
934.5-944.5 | 37.4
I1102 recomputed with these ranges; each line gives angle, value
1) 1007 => 65.7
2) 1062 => 70.4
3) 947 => 51.3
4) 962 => 66.2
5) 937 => 37.4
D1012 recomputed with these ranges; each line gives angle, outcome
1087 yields 63.7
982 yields 70.7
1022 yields 67.1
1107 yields 63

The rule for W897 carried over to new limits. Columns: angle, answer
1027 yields 67.9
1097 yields 65.9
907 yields 59.2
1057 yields 61.8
